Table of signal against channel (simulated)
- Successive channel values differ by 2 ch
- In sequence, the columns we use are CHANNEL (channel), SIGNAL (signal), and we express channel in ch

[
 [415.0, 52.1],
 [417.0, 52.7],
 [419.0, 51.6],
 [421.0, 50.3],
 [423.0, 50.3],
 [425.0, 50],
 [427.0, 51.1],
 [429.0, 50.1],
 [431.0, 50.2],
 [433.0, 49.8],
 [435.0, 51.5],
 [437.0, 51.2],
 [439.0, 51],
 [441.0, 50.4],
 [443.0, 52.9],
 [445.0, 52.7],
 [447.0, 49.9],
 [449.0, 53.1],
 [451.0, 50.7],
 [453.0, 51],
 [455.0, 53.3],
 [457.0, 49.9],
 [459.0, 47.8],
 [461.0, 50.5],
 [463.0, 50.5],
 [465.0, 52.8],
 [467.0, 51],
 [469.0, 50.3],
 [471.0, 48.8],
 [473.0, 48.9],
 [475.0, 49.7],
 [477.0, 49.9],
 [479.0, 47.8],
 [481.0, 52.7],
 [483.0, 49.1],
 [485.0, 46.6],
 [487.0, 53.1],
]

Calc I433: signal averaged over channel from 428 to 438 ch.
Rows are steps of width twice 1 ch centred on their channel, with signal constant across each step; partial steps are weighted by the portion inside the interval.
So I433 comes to 50.6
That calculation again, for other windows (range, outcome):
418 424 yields 50.7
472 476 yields 49.3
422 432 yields 50.3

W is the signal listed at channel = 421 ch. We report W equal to 50.3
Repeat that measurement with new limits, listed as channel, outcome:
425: 50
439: 51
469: 50.3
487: 53.1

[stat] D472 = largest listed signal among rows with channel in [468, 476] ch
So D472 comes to 50.3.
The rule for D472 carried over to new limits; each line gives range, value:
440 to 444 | 52.9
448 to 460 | 53.3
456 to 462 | 50.5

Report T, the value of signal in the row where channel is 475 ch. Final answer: 49.7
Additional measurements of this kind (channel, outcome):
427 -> 51.1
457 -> 49.9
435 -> 51.5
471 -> 48.8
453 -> 51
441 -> 50.4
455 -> 53.3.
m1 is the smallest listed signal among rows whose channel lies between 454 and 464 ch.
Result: 47.8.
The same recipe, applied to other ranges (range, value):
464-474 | 48.8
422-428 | 50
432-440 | 49.8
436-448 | 49.9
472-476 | 48.9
